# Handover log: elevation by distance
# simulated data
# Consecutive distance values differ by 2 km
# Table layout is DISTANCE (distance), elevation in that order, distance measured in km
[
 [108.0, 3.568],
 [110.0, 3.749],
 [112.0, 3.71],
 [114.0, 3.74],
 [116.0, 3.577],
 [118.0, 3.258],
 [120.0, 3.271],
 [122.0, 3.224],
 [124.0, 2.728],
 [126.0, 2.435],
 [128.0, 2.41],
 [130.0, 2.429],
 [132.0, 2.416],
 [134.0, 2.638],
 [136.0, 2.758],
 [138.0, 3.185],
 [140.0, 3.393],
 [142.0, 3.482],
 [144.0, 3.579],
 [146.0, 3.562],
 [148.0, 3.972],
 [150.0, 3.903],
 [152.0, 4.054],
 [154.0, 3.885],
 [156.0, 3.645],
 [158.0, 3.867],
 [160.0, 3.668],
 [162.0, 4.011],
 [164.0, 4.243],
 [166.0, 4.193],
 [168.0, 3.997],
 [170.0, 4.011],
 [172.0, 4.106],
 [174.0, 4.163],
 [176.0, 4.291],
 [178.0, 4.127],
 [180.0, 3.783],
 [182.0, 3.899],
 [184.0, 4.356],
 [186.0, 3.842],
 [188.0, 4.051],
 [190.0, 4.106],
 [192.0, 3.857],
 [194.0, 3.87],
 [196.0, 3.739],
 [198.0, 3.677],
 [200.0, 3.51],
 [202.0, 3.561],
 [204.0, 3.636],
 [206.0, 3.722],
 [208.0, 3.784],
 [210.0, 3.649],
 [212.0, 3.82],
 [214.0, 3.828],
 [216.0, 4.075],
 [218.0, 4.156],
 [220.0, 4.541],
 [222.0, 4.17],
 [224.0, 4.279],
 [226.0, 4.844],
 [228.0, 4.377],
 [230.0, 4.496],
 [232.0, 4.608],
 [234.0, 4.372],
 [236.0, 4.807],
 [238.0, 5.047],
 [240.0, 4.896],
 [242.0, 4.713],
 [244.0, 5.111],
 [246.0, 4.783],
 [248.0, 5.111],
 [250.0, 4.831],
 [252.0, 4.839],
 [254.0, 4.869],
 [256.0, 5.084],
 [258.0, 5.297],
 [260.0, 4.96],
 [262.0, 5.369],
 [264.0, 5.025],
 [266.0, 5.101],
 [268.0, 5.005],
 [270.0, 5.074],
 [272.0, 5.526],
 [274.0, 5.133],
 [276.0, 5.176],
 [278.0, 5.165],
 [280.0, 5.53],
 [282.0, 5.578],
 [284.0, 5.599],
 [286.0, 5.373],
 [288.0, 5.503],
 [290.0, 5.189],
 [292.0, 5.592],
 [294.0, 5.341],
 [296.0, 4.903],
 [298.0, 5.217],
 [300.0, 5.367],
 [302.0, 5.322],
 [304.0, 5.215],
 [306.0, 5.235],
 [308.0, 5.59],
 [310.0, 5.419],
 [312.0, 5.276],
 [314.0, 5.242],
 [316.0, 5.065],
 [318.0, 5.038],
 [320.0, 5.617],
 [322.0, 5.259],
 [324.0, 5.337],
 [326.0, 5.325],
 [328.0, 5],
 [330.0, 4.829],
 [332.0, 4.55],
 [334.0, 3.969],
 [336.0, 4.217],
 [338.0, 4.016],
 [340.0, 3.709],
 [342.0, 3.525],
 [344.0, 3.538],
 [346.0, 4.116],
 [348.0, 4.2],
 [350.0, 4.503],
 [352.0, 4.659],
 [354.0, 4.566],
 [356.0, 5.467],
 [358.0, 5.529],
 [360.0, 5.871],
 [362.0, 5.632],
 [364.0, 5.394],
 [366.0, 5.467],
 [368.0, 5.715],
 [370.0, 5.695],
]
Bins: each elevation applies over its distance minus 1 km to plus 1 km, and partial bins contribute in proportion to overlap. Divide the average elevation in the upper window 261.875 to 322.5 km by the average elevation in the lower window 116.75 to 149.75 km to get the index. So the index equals 1.72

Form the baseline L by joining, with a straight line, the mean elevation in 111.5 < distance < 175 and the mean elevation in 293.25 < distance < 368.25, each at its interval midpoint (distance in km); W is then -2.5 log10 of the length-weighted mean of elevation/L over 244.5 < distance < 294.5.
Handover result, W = -0.16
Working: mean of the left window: 3.48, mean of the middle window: 5.2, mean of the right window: 4.94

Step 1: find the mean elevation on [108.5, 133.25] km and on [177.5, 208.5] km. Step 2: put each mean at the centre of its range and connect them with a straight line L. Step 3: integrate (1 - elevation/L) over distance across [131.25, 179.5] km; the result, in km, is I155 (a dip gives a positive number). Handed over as -3.7 km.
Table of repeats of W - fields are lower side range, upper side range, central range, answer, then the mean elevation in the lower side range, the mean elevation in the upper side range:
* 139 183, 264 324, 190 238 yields 0.10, 3.9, 5.29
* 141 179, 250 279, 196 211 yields 0.21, 3.93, 5.11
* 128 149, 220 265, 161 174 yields -0.15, 3.11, 4.81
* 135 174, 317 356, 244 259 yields -0.19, 3.77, 4.55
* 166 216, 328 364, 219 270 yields -0.17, 3.9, 4.56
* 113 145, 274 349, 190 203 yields 0.00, 3.03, 4.98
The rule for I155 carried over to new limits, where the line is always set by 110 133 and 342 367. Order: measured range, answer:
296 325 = -4.96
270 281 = -2.70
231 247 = -3.36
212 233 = -2.62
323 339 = 0.05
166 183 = -2.93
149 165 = -2.81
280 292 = -3.17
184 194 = -1.18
